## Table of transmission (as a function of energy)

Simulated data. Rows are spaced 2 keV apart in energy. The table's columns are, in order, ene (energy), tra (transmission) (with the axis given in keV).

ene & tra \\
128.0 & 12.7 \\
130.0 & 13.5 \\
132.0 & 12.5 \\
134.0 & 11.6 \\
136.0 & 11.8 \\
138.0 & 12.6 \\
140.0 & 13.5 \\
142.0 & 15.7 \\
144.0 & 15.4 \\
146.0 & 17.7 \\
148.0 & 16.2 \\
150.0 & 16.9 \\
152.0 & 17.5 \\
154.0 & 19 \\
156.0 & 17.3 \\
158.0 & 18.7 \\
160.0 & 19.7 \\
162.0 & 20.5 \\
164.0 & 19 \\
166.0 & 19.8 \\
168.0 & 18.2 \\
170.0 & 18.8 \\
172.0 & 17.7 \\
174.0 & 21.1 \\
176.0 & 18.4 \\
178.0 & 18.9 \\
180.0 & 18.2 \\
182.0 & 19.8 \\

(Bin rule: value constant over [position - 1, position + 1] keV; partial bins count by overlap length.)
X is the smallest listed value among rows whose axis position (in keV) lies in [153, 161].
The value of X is 17.3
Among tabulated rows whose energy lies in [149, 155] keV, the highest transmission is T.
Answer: 19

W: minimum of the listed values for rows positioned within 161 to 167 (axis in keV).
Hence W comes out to 19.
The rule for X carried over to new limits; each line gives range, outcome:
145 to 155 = 16.2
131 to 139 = 11.6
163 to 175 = 17.7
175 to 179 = 18.4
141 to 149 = 15.4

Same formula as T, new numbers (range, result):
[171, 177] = 21.1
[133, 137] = 11.8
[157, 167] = 20.5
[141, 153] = 17.7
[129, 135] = 13.5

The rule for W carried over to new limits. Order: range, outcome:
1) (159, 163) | 19.7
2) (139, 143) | 13.5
